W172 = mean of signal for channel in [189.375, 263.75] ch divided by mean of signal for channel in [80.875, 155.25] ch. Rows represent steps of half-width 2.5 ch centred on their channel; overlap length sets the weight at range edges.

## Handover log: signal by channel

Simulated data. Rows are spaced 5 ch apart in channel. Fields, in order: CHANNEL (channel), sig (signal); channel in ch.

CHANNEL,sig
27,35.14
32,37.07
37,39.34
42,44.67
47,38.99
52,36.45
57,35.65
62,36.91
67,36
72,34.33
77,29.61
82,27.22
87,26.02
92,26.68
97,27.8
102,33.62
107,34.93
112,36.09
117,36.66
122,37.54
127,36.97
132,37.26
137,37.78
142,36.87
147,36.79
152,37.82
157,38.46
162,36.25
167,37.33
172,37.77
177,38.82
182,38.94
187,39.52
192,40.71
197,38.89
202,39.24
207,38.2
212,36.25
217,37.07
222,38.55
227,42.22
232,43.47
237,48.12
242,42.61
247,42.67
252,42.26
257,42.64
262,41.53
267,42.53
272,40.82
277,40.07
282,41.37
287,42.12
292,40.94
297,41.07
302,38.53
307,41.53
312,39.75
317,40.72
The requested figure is 1.20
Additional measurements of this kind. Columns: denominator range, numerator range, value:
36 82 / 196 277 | 1.13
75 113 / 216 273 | 1.41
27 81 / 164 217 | 1.05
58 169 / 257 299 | 1.20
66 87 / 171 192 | 1.27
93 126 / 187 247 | 1.19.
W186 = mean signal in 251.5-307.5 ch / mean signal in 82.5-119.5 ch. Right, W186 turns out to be 1.31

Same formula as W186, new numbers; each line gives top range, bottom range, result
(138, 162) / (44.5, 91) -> 1.12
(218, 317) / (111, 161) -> 1.12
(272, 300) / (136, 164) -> 1.10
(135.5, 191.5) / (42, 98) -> 1.15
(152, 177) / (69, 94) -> 1.30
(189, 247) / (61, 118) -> 1.27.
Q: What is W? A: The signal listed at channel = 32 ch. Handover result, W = 37.07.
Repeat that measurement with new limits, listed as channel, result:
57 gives 35.65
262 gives 41.53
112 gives 36.09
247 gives 42.67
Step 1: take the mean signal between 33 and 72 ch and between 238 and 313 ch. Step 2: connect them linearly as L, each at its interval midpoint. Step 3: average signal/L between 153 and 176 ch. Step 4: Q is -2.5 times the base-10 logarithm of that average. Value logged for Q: 0.06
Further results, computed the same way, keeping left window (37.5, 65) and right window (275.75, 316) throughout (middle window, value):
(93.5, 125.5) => 0.142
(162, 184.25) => 0.046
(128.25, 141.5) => 0.054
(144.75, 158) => 0.051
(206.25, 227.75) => 0.051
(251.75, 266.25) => -0.047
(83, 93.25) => 0.418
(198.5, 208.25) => 0.030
